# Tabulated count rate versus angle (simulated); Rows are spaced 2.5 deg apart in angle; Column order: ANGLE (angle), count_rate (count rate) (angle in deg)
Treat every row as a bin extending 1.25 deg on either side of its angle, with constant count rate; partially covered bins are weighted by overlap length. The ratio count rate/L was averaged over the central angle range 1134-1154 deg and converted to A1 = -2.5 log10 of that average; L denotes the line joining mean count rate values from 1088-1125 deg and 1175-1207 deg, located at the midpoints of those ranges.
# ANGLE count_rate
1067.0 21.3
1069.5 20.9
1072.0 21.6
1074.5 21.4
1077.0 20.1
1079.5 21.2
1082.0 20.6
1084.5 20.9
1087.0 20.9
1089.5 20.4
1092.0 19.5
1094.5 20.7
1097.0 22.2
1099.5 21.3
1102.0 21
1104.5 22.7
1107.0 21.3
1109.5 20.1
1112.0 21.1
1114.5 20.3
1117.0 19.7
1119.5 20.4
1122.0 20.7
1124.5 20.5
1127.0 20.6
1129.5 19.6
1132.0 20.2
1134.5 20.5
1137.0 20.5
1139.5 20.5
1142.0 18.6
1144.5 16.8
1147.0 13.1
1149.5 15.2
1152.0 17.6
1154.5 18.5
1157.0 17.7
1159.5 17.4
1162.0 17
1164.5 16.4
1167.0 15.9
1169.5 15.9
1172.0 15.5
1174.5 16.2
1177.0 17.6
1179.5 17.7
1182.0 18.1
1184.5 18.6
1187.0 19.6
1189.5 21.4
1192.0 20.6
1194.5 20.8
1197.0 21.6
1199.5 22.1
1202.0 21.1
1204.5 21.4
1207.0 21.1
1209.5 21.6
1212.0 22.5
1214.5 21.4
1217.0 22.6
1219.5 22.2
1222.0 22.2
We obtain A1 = 0.15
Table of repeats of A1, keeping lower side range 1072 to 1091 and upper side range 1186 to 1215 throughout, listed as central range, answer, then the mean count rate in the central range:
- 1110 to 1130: 0.03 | 20.4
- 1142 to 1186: 0.25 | 16.8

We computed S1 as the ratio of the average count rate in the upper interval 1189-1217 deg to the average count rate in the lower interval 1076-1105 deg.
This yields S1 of 1.03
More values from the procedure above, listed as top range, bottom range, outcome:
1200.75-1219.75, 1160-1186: 1.28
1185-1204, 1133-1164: 1.18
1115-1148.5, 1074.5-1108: 0.92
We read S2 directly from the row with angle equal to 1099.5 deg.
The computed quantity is 21.3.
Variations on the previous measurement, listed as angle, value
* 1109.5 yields 20.1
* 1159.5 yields 17.4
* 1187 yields 19.6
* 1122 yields 20.7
